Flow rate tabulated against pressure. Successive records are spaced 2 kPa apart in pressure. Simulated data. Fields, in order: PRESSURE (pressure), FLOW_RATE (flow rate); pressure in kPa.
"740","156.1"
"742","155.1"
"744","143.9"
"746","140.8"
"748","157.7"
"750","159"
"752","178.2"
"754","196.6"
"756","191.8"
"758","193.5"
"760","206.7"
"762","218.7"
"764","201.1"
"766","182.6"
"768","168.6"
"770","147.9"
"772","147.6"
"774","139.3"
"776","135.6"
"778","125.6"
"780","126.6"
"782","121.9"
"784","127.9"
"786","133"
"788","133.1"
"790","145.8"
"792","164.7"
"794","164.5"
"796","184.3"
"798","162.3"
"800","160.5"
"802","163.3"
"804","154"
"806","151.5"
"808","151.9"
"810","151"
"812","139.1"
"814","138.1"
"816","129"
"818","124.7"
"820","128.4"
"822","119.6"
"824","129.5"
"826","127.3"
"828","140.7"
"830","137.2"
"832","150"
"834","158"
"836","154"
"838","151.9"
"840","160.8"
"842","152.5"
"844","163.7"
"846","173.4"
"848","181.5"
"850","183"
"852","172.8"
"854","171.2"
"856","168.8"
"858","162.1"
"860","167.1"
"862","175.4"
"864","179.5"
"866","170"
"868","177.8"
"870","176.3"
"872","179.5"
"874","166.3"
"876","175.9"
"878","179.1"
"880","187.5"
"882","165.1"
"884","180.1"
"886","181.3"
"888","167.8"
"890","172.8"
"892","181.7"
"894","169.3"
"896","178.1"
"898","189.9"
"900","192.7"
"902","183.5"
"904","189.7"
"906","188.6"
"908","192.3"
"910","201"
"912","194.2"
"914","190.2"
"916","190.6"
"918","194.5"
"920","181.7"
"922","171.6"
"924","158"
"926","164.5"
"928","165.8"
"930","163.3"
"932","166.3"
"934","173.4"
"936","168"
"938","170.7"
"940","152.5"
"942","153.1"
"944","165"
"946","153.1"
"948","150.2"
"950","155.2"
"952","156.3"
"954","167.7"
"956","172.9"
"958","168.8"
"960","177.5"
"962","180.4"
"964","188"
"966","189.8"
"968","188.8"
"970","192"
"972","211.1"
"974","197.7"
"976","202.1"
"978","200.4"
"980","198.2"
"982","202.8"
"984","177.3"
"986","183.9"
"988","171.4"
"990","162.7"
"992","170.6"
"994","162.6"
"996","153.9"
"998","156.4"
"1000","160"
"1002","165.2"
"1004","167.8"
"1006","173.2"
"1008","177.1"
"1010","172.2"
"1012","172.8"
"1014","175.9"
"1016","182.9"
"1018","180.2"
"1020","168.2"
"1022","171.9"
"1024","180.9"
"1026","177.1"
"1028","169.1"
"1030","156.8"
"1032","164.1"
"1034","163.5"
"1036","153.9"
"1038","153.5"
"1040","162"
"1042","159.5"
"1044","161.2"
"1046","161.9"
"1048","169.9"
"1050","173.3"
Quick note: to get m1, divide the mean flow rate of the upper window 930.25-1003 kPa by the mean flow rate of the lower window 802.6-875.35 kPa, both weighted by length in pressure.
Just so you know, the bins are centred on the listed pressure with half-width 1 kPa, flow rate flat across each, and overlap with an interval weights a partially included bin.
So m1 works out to 1.1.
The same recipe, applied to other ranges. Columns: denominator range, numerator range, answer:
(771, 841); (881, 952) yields 1.21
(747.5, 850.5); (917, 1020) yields 1.12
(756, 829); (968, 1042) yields 1.15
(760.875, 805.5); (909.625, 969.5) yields 1.11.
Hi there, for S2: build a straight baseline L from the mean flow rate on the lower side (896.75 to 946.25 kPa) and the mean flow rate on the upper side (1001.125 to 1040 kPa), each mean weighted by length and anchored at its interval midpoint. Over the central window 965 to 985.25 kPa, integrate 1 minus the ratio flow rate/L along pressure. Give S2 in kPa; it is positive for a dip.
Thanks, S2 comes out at -2.7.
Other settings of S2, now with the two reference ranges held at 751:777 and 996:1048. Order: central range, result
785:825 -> 6.7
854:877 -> 0.1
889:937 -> -2.4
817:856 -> 5.0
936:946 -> 0.6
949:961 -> 0.2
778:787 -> 2.5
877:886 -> -0.3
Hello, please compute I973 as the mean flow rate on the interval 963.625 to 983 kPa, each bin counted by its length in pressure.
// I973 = 197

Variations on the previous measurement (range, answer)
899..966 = 174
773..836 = 143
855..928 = 179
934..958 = 161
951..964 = 172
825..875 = 164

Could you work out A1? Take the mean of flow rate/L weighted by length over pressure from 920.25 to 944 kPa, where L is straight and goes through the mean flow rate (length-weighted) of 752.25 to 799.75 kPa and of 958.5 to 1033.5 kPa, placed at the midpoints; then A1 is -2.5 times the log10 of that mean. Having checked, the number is 0.05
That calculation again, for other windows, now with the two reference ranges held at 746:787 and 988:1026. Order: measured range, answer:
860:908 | -0.08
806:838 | 0.18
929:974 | -0.02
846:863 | -0.05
